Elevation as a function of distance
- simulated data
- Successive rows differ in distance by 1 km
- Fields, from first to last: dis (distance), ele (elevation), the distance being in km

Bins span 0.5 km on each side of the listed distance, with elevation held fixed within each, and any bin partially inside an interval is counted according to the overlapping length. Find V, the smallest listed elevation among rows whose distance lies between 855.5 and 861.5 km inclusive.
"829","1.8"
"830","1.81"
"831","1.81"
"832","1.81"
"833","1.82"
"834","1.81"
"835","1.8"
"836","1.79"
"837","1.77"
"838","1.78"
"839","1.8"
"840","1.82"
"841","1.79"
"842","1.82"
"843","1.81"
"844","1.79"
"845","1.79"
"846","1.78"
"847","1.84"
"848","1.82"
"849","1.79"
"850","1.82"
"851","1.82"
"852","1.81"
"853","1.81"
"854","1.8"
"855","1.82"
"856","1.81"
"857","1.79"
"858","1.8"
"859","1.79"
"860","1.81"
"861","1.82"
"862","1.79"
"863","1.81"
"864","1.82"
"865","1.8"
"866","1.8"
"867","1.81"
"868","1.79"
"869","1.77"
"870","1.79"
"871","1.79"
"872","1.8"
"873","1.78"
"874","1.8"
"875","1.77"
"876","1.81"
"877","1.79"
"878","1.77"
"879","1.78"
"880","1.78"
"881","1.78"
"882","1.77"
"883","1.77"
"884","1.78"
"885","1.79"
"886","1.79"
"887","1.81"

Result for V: 1.79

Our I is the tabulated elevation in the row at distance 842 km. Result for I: 1.82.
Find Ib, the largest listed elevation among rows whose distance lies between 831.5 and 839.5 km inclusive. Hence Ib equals 1.82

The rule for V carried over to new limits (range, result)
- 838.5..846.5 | 1.78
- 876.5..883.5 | 1.77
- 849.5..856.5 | 1.8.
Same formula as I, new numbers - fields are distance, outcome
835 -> 1.8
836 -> 1.79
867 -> 1.81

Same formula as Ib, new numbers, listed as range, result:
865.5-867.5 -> 1.81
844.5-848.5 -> 1.84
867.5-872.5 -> 1.8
